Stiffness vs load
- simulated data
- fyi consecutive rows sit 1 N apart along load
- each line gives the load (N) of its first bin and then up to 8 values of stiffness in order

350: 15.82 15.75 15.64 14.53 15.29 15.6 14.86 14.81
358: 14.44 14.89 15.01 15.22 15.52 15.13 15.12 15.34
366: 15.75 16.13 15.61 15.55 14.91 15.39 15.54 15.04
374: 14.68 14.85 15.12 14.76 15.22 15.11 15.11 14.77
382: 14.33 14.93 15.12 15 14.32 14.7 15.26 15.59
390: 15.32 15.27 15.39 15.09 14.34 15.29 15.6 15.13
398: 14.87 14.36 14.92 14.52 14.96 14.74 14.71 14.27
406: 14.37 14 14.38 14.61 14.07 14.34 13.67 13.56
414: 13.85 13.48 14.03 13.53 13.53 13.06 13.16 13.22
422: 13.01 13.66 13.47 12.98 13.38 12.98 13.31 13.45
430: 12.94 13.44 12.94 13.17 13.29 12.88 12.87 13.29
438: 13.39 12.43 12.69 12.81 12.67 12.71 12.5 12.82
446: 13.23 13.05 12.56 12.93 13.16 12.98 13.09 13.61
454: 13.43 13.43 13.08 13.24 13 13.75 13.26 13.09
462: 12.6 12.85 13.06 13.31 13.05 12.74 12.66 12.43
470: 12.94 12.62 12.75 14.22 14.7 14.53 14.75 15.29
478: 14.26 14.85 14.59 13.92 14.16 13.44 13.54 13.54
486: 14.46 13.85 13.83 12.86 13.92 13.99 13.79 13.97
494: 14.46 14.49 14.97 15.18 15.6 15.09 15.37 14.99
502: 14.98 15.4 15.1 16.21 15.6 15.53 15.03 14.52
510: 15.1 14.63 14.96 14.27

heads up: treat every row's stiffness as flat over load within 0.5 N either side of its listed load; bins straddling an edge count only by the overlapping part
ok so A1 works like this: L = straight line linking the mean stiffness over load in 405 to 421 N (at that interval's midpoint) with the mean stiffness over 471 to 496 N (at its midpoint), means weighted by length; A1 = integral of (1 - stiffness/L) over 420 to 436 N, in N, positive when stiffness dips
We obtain 0.8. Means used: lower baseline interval 13.8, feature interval 13.2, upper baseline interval 14.1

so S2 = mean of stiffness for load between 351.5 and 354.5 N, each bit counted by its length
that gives 15.2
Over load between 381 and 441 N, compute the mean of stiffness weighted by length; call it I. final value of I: 14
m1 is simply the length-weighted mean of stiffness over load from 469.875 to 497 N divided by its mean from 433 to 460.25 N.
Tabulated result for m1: 1.08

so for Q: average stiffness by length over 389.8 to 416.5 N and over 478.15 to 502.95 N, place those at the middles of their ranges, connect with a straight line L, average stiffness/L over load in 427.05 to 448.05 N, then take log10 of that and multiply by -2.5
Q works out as 0.12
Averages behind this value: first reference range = 14.6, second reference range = 14.3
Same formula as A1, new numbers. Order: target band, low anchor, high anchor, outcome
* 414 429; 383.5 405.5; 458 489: 1.2 N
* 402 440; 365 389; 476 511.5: 3.5 N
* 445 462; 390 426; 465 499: 1.1 N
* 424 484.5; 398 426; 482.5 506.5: 4.1 N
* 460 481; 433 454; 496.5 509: 0.7 N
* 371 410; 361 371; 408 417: -0.6 N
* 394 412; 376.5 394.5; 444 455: -0.2 N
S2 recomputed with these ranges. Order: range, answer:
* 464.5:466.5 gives 13.2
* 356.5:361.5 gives 14.9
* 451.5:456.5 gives 13.3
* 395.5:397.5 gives 15.4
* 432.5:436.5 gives 13.1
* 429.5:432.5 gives 13.1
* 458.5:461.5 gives 13.4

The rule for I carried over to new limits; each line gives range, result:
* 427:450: 13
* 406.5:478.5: 13.3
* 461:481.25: 13.6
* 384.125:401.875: 15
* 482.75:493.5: 13.8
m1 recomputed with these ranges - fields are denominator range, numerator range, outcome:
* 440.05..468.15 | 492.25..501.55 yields 1.14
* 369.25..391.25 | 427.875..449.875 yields 0.86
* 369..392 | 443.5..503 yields 0.91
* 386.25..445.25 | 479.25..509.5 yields 1.05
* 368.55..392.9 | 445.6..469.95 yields 0.87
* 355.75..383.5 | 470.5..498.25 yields 0.94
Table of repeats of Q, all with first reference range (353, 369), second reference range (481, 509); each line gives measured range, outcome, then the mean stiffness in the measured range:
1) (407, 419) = 0.08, 13.9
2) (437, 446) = 0.16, 12.8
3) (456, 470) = 0.13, 13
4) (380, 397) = 0.01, 15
